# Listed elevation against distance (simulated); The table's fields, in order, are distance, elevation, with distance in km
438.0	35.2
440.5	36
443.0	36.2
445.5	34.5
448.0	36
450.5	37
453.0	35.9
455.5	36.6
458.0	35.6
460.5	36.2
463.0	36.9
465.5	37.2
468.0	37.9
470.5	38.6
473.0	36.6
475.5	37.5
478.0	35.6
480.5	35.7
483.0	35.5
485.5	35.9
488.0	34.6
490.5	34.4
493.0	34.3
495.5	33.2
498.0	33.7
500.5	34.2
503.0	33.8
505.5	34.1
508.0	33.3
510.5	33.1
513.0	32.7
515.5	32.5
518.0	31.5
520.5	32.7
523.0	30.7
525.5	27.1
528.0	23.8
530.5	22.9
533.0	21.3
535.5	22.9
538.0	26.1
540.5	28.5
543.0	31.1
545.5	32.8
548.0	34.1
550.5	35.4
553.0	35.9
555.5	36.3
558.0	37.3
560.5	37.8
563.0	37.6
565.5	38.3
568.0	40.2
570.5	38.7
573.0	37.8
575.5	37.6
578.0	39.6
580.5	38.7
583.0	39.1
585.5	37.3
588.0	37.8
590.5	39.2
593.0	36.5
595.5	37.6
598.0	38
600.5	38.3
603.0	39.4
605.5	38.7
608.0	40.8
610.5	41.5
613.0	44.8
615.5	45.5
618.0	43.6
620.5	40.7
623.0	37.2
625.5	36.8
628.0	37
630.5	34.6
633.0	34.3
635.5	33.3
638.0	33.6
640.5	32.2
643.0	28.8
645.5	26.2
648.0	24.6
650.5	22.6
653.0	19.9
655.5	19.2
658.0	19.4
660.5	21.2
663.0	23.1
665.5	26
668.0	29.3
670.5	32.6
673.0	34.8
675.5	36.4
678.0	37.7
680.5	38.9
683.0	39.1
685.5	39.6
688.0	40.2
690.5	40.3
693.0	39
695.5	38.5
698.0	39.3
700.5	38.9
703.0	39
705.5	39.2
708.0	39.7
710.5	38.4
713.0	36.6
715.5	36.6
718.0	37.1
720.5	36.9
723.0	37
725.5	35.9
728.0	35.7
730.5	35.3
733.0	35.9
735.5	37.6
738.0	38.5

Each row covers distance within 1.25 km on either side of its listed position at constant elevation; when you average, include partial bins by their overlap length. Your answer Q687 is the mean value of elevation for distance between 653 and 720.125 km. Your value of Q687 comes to 34.4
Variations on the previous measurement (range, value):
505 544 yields 28.9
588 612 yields 38.9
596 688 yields 33.7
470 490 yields 36.1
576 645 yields 37.8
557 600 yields 38.2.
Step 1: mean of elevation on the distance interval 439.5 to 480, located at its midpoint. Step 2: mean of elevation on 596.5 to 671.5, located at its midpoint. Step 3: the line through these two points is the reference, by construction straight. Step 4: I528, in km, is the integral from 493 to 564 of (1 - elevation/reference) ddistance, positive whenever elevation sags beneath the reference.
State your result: 6.8 km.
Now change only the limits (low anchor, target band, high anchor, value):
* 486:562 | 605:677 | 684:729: 6.97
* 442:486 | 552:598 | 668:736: -1.32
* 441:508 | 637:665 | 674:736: 9.60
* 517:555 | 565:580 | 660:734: -3.86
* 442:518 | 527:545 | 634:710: 4.64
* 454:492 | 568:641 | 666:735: -3.08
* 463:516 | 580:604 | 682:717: -0.81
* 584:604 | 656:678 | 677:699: 6.12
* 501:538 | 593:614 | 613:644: -2.66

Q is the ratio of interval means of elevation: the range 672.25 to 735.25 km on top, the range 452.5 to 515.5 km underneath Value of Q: 1.07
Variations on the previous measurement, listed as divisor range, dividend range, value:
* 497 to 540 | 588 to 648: 1.25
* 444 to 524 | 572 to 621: 1.13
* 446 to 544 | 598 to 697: 1.03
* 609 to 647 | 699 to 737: 1.02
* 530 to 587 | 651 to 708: 0.97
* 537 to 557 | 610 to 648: 1.11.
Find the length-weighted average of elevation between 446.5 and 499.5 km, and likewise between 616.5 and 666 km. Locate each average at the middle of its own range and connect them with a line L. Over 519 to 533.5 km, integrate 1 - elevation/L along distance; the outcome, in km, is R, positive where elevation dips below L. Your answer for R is 3.1 km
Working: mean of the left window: 35.9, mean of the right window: 29.9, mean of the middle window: 26.8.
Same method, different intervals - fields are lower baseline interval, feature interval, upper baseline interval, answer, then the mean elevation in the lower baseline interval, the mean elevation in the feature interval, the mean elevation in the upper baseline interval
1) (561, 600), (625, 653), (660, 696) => 4.3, 38.3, 30.6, 34.6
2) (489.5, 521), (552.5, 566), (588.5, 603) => -0.4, 33.4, 37.2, 38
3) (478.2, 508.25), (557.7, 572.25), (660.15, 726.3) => -1.4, 34.5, 38.4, 36.2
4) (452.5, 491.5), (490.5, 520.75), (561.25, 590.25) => 3.0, 36.3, 33.3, 38.4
